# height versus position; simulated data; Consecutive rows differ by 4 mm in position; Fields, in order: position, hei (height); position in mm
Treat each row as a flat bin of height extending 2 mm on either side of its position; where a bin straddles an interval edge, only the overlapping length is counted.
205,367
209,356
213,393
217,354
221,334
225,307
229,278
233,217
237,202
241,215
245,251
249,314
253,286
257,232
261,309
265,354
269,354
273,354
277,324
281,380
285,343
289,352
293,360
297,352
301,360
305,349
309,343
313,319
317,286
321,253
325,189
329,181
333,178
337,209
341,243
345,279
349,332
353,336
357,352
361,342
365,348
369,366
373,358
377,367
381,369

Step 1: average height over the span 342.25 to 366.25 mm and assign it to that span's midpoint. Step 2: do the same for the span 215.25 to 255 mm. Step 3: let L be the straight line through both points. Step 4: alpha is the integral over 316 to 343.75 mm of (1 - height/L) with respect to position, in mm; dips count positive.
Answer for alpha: 8.6 mm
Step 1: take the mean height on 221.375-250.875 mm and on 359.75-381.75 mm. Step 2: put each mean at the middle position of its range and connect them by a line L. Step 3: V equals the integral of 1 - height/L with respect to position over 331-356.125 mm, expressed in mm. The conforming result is 5.4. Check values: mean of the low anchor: 259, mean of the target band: 267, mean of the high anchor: 358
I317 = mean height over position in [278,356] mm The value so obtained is 298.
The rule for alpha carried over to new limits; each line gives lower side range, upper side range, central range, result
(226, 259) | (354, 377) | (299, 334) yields 3.9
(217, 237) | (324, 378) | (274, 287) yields -2.8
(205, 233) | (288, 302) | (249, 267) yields 2.4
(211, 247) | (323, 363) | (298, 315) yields -4.6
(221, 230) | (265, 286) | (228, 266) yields 7.2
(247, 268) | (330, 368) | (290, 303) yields -2.6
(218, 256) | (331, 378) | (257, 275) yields -3.4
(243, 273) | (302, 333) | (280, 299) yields -4.6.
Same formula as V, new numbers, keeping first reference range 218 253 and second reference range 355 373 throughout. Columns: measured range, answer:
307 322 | 0.8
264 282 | -3.6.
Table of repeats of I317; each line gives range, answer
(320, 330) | 206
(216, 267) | 280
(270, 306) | 353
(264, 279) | 346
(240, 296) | 319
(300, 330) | 286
